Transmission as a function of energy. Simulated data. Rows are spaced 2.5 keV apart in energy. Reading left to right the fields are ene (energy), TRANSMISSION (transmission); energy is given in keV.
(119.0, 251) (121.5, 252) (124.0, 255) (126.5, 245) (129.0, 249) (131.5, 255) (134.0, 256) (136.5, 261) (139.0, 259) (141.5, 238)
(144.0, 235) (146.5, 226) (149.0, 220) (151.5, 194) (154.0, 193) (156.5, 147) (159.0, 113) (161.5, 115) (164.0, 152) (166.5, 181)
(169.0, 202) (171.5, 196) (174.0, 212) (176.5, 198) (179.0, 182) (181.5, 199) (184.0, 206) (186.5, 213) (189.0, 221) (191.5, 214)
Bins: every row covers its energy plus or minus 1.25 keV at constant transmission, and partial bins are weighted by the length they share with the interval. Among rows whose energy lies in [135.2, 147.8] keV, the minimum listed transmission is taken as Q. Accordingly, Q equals 226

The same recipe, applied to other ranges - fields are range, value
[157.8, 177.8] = 113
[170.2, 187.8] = 182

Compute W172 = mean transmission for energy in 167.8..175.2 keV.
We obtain 203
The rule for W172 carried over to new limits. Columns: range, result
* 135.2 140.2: 260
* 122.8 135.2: 252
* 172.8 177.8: 205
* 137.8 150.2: 236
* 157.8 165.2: 127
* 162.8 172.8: 183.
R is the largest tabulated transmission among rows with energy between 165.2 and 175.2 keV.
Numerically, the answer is 212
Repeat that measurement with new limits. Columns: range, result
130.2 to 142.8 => 261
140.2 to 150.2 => 238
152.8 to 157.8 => 193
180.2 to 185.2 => 206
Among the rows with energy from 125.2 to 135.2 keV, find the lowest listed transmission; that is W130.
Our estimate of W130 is 245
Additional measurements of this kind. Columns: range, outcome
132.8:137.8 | 256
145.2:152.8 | 194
